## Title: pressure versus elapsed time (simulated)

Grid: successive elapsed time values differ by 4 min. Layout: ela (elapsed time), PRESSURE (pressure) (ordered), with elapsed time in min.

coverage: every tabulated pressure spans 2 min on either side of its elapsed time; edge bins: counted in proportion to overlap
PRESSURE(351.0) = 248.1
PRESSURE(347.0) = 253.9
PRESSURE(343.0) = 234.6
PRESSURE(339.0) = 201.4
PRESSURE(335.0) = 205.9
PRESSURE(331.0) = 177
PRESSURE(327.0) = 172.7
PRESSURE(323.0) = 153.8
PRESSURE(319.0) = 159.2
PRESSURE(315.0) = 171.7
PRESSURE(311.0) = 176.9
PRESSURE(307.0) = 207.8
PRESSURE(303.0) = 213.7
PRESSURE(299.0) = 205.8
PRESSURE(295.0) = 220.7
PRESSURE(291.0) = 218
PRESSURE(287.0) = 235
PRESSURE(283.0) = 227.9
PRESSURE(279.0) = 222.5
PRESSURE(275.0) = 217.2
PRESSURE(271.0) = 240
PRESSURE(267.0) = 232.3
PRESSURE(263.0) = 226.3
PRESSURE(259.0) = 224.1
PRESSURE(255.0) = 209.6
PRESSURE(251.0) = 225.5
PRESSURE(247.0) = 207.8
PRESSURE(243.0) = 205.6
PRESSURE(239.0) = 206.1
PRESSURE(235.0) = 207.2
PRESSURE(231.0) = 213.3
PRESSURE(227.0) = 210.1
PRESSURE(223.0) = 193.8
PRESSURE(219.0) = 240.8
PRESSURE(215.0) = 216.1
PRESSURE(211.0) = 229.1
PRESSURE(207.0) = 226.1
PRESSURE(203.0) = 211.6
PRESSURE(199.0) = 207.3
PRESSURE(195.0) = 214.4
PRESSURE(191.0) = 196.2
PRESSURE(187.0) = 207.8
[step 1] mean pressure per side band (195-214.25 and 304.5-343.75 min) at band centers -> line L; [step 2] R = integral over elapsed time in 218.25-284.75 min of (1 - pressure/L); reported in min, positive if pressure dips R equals -4.3 min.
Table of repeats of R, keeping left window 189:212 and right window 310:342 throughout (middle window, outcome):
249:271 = -3.12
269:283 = -2.47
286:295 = -1.69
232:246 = -0.27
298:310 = -1.40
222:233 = -0.04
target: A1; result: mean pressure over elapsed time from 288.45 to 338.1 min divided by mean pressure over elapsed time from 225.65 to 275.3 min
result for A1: 0.9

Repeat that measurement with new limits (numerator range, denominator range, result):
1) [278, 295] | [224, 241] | 1.08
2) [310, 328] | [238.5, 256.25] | 0.79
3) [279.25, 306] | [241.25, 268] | 1.01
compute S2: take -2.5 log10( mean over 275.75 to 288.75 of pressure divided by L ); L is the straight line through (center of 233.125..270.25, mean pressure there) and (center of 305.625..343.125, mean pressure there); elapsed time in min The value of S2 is -0.12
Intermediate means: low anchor 217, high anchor 183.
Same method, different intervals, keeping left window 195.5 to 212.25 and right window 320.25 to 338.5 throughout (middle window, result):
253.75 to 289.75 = -0.15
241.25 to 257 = -0.05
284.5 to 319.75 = -0.09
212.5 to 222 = -0.06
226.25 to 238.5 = 0.00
